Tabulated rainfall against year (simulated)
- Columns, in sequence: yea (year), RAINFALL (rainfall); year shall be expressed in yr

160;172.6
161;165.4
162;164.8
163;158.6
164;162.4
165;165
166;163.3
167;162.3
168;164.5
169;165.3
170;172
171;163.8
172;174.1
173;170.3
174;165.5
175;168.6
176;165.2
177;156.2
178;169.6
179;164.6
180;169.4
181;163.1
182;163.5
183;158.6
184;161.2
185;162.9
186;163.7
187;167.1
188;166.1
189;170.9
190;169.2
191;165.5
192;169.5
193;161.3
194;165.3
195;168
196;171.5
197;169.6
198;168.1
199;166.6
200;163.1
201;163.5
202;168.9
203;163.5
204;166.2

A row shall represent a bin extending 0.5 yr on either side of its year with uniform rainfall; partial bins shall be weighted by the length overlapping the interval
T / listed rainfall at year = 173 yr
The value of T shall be 170.3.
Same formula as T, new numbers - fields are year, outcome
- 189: 170.9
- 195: 168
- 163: 158.6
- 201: 163.5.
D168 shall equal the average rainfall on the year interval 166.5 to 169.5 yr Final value 164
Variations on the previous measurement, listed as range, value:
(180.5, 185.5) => 162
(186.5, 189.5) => 168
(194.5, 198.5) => 169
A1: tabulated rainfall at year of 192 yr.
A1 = 169.5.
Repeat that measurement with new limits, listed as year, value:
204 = 166.2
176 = 165.2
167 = 162.3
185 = 162.9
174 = 165.5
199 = 166.6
